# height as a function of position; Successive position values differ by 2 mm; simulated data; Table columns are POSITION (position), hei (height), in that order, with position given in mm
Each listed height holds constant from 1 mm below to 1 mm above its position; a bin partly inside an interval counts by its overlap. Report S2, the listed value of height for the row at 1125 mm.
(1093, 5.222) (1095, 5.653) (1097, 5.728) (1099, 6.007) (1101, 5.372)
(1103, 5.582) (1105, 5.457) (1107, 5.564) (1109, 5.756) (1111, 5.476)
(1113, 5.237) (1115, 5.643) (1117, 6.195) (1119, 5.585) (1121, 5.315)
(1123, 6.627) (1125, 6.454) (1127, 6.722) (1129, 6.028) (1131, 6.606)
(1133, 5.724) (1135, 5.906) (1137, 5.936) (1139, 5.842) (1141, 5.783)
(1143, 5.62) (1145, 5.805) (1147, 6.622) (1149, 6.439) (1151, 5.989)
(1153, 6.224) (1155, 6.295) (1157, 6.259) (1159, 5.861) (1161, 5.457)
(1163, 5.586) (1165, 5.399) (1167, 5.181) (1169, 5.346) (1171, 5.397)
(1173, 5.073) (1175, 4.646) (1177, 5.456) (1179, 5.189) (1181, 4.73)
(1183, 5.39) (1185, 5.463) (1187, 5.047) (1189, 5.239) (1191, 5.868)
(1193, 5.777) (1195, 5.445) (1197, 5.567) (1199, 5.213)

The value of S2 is 6.454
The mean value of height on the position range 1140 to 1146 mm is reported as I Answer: 5.74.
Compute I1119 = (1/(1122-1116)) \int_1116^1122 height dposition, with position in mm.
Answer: 5.7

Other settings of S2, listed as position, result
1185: 5.463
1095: 5.653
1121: 5.315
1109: 5.756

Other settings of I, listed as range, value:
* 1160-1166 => 5.48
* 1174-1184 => 5.08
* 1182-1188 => 5.3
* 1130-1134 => 6.17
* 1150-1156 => 6.17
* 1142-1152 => 6.1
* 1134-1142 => 5.87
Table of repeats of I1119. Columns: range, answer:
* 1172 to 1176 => 4.86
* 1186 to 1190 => 5.14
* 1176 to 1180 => 5.32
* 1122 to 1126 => 6.54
